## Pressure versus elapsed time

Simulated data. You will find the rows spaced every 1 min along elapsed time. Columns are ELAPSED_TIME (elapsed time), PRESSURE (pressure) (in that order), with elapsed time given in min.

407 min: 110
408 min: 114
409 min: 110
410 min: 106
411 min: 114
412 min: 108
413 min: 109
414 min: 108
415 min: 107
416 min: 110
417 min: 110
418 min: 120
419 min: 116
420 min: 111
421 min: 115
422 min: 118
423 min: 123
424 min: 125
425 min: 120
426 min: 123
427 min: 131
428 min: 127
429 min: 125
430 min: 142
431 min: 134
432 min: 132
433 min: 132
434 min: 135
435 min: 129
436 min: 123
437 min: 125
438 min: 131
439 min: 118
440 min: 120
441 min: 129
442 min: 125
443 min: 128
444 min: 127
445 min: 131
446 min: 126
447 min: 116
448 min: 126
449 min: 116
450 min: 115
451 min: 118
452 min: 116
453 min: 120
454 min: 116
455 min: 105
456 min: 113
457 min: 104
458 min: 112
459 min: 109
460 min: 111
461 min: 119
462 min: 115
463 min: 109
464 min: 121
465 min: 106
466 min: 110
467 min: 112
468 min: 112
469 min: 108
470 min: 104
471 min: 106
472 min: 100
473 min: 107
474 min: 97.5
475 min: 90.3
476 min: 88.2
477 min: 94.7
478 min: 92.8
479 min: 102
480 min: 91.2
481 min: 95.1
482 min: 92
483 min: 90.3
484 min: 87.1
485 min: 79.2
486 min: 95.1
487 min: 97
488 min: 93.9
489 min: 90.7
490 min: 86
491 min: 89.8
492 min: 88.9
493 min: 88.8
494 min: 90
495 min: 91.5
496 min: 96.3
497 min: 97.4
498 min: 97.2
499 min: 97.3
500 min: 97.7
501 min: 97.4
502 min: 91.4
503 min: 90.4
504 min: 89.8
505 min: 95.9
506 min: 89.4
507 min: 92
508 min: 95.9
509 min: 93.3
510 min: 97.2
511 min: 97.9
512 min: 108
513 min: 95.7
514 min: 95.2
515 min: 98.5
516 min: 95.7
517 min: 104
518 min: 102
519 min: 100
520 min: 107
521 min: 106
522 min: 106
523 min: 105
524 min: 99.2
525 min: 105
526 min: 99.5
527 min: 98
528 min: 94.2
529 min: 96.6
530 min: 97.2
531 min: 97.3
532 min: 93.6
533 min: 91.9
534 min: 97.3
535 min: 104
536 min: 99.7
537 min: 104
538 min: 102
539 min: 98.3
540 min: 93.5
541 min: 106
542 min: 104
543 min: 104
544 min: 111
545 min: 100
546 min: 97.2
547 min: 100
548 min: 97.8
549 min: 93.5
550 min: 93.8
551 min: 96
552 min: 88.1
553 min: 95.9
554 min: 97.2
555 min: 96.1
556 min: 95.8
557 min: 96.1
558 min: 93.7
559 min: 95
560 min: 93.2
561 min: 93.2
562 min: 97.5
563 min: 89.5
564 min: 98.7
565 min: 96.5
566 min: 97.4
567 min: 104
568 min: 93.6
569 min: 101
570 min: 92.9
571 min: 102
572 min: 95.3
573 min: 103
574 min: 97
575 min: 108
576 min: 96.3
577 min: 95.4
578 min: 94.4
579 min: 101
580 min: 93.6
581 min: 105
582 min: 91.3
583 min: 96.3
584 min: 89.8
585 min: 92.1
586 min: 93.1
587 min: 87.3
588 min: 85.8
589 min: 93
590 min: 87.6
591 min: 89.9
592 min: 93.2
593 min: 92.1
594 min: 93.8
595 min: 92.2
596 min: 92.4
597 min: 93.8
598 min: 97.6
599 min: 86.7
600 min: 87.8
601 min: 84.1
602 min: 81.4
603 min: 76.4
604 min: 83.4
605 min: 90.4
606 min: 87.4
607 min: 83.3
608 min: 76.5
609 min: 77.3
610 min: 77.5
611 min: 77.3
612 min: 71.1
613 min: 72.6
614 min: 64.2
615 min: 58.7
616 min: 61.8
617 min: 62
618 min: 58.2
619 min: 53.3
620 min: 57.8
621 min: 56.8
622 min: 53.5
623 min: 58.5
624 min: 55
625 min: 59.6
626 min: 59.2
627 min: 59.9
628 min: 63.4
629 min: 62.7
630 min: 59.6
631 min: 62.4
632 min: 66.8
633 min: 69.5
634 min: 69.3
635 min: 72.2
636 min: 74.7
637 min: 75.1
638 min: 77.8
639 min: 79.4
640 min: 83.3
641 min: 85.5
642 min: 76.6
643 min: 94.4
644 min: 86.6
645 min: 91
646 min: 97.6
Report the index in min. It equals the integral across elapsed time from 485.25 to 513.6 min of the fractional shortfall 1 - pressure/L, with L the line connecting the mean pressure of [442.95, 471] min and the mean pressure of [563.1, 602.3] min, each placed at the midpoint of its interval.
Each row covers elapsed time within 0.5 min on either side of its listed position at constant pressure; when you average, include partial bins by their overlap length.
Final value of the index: 3.7 min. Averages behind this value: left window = 115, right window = 94.3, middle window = 93.9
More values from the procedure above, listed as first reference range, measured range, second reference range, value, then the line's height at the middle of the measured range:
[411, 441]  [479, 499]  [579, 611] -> 3.20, 109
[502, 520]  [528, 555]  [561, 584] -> -0.36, 97.1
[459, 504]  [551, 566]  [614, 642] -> -2.61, 80.8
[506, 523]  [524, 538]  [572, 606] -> -0.09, 97.9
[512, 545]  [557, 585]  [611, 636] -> -4.49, 83.5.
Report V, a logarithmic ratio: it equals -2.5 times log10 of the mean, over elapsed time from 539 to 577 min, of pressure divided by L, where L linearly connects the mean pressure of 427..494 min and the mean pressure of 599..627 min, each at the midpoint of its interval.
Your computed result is -0.16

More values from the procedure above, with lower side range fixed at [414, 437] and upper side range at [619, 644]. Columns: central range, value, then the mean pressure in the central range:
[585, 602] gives -0.16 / 90.4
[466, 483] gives 0.11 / 99.6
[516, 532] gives -0.04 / 101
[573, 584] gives -0.19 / 97.7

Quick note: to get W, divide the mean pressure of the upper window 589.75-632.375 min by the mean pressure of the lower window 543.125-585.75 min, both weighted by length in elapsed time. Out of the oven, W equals 0.8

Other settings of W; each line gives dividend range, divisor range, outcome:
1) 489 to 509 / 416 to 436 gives 0.75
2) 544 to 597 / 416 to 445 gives 0.77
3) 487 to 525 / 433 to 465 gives 0.81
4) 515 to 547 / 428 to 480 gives 0.87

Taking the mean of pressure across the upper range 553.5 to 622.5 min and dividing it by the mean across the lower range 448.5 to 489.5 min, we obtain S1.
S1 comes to 0.8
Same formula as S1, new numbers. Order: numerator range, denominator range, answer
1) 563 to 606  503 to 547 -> 0.94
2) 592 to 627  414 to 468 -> 0.62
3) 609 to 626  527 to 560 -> 0.64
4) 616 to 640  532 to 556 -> 0.65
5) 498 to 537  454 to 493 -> 0.97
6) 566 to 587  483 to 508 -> 1.05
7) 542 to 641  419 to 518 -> 0.79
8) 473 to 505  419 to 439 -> 0.74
